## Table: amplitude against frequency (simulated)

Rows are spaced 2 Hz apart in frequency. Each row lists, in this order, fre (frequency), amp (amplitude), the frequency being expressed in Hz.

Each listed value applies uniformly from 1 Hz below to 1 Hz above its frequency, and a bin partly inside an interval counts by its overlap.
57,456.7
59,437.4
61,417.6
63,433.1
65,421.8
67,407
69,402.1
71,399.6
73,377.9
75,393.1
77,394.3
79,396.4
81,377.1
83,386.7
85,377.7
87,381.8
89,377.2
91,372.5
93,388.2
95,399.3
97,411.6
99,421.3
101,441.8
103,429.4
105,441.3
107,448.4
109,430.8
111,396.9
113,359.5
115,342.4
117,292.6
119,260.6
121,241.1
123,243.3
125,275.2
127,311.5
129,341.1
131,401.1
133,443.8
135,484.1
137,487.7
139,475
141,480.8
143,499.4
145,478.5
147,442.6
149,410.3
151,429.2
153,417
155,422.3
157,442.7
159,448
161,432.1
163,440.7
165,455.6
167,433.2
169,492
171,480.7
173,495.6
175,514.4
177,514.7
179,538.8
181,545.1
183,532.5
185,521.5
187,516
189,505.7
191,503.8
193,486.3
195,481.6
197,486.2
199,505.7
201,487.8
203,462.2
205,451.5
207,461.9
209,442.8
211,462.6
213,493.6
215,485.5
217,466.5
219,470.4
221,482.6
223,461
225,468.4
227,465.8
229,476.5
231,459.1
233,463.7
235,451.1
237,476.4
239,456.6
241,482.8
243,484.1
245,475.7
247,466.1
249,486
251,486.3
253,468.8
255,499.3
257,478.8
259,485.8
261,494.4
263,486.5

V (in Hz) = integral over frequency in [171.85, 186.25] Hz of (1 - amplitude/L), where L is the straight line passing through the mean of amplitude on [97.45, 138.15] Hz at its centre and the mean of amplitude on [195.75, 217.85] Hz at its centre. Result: -2.6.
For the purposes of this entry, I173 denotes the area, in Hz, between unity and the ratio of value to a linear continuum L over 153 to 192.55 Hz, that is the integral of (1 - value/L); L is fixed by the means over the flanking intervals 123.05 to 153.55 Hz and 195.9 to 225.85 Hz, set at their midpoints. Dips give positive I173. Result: -3.5 Hz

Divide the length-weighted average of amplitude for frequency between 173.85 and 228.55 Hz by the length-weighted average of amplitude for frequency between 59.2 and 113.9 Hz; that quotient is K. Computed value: 1.21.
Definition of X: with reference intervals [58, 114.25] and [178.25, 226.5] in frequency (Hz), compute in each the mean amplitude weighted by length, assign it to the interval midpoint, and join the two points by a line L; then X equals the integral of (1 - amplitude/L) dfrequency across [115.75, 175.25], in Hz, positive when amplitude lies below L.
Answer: 4.53 Hz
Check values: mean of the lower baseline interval 404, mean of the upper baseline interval 488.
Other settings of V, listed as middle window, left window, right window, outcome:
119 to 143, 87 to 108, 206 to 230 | 2.7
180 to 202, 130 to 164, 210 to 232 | -2.1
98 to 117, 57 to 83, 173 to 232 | 1.0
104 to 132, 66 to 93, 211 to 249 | 4.6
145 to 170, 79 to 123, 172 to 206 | 1.0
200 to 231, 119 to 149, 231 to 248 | -1.1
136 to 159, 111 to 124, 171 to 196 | -3.5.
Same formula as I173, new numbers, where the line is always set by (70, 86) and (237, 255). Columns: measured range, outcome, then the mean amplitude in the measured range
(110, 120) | 1.89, 330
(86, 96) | 0.28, 384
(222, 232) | 0.02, 466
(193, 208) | -0.81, 477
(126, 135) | 0.64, 387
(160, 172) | -0.58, 456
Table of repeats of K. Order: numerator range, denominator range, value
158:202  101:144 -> 1.27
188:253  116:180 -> 1.12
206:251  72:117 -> 1.19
